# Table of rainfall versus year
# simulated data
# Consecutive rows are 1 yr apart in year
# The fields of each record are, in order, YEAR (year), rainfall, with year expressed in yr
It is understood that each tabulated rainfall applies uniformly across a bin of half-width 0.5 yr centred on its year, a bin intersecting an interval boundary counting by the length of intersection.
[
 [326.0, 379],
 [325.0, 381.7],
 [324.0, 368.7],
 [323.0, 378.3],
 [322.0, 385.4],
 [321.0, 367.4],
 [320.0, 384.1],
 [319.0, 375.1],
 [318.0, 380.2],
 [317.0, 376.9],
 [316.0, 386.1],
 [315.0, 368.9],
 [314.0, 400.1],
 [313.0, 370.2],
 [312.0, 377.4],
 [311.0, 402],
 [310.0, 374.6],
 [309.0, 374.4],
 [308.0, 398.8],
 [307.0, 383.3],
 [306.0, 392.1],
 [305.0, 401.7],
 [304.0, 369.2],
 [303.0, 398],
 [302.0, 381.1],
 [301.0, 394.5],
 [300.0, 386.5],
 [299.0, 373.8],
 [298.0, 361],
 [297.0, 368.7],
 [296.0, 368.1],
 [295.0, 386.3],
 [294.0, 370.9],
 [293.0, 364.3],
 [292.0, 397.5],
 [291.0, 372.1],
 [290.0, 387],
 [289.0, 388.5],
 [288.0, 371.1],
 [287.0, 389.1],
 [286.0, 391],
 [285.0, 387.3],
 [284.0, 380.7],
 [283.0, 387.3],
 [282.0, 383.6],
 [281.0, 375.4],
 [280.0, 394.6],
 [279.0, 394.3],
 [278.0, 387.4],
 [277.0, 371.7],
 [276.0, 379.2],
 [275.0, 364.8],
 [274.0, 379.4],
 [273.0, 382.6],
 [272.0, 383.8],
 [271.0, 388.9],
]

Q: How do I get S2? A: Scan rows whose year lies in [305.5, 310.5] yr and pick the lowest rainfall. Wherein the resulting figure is 374.4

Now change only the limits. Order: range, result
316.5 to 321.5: 367.4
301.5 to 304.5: 369.2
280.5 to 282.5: 375.4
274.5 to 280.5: 364.8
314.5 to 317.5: 368.9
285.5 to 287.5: 389.1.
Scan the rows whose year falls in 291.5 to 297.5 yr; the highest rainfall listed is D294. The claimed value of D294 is 397.5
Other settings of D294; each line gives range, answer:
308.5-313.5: 402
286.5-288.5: 389.1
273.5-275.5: 379.4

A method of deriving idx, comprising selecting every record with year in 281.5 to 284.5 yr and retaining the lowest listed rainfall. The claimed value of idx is 380.7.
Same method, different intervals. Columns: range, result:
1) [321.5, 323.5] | 378.3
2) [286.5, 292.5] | 371.1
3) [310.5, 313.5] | 370.2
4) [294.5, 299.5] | 361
